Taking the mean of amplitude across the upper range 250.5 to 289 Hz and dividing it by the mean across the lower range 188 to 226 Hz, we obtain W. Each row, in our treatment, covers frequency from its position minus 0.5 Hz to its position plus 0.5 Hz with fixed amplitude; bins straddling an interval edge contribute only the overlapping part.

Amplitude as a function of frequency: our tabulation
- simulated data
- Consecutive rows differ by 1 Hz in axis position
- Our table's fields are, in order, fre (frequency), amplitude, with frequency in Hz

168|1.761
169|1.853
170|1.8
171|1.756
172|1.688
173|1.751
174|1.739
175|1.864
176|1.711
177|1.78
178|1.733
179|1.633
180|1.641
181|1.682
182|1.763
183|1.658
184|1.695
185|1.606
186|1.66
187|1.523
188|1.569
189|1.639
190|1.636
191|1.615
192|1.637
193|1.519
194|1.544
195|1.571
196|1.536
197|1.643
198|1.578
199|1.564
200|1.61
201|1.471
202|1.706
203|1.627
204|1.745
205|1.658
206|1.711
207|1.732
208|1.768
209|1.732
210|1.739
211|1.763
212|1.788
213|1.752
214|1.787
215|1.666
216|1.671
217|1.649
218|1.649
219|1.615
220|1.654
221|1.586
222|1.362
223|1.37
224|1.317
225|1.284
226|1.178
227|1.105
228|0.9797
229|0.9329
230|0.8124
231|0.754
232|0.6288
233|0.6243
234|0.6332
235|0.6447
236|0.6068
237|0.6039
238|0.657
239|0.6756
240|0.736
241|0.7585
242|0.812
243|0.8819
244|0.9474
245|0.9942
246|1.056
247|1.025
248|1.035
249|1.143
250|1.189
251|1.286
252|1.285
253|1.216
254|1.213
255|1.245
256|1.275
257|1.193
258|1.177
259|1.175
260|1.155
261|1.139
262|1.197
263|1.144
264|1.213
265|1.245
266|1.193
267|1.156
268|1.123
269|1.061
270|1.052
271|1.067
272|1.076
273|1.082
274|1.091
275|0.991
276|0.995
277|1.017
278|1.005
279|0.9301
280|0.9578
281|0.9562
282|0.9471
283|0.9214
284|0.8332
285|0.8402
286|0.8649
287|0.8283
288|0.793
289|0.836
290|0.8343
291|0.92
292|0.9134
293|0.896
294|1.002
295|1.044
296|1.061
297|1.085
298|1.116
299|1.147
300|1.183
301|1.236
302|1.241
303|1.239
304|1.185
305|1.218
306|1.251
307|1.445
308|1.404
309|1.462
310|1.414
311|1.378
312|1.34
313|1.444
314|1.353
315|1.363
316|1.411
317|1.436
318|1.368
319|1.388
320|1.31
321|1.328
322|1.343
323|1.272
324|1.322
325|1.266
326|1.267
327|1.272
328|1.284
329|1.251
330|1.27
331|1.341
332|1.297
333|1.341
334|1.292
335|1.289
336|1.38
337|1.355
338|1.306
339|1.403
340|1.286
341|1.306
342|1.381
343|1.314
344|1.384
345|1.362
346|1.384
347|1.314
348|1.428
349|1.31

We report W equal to 0.7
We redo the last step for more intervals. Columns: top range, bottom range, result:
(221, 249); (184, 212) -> 0.56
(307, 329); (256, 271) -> 1.17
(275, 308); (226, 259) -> 1.08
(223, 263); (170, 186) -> 0.58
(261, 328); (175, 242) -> 0.81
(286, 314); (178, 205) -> 0.71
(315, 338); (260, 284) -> 1.24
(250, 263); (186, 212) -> 0.74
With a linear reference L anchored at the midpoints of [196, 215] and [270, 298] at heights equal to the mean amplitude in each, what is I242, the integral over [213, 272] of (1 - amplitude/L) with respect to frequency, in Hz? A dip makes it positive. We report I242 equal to 9.2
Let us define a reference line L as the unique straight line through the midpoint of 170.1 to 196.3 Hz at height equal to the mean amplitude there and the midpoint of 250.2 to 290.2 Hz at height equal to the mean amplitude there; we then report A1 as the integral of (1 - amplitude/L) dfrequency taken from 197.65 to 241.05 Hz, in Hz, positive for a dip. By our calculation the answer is 3.5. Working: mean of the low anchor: 1.66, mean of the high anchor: 1.07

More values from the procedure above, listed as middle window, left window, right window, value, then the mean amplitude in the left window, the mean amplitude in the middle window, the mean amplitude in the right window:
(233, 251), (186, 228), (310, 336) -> 7.81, 1.59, 0.853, 1.33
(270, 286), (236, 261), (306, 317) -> 2.90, 1.02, 0.979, 1.4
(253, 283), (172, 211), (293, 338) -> 6.82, 1.66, 1.1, 1.28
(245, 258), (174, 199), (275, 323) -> 1.71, 1.64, 1.17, 1.14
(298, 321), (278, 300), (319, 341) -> -3.98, 0.946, 1.32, 1.31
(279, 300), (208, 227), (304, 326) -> 6.92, 1.58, 0.945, 1.35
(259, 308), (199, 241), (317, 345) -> 9.54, 1.31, 1.06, 1.32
